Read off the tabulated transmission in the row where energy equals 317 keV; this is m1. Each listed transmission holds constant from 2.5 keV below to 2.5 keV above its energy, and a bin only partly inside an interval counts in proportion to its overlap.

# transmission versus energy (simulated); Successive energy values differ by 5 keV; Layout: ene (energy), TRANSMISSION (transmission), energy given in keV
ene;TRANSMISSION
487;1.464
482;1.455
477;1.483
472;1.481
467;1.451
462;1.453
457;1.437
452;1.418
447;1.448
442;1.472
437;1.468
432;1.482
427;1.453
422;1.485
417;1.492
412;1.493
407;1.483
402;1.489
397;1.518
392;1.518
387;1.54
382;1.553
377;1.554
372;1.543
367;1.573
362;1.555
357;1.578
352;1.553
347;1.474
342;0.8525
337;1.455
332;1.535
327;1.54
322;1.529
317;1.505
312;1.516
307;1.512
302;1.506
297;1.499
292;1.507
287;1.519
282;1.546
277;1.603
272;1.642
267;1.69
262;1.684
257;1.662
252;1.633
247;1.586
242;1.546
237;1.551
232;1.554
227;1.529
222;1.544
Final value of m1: 1.505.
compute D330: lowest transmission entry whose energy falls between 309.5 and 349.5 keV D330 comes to 0.8525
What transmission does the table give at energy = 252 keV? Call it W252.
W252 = 1.633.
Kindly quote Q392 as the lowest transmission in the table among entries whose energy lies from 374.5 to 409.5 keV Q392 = 1.483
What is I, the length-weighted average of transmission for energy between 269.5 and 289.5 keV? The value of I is 1.58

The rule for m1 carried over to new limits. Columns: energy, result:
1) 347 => 1.474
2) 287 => 1.519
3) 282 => 1.546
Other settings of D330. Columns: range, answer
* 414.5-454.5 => 1.418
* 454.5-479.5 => 1.437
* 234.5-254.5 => 1.546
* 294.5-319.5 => 1.499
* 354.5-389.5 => 1.54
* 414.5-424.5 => 1.485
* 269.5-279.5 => 1.603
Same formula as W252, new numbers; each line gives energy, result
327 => 1.54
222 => 1.544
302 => 1.506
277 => 1.603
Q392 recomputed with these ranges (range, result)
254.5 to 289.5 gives 1.519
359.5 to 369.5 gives 1.555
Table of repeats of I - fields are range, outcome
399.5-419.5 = 1.49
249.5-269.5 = 1.67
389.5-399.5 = 1.52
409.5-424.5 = 1.49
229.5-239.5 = 1.55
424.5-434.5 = 1.47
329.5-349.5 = 1.33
